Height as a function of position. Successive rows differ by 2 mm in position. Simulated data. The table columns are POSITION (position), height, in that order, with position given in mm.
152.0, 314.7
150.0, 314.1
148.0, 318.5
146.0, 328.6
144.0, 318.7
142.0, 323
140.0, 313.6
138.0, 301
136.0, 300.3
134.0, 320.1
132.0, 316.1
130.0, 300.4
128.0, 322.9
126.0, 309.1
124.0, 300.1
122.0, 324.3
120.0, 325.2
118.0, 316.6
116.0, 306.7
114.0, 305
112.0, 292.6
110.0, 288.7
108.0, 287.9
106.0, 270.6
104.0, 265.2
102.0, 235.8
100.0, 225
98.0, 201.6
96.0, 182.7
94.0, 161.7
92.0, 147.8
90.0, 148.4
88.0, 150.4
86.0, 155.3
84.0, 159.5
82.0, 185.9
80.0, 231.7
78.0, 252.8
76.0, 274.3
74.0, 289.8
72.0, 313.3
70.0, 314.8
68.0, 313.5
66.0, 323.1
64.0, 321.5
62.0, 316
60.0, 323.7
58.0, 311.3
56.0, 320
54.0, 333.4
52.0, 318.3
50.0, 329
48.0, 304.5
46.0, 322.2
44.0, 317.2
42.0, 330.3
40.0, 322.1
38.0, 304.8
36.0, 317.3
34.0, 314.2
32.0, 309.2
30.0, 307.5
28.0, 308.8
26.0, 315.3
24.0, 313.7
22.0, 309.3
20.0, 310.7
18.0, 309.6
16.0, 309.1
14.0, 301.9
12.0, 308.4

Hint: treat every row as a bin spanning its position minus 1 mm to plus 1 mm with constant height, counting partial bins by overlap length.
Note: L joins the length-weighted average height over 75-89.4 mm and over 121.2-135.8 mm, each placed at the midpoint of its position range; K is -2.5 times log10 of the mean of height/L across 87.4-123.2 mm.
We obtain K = 0.05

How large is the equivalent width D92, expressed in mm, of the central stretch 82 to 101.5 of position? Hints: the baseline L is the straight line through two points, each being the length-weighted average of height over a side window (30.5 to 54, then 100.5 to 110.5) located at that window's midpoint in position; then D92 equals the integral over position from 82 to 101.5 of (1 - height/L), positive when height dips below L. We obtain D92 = 7.3 mm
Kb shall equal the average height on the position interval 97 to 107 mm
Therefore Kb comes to 240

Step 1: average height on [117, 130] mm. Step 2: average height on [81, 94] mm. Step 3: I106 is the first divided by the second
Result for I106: 2.0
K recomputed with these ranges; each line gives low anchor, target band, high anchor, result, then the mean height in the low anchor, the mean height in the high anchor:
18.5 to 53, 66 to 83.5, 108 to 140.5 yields 0.15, 315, 308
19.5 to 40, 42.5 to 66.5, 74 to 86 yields -0.20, 312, 221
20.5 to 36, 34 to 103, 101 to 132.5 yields 0.15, 312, 298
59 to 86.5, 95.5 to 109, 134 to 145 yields 0.20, 272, 312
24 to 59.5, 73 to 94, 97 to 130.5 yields 0.45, 317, 287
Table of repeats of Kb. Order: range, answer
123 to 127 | 305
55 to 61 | 318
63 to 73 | 317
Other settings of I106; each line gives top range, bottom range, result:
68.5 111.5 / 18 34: 0.73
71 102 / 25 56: 0.65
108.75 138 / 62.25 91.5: 1.26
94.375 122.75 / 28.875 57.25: 0.85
